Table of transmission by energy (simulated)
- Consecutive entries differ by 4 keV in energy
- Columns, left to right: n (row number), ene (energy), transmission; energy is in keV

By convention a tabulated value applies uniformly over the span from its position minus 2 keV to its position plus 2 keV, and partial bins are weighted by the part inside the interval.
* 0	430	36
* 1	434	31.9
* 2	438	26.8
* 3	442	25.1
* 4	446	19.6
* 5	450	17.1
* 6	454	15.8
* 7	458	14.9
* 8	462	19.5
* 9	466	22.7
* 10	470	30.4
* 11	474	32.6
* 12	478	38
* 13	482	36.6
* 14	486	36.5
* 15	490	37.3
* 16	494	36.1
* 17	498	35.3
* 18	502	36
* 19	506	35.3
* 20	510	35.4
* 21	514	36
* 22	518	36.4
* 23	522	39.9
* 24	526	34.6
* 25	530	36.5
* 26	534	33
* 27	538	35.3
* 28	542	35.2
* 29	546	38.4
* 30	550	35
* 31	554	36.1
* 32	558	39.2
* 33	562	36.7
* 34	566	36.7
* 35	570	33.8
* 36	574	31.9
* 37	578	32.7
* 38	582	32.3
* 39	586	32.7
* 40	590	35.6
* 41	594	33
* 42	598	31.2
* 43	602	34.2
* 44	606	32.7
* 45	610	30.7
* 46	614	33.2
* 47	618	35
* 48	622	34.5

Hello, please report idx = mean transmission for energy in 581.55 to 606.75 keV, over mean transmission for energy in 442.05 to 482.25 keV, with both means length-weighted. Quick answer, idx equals 1.4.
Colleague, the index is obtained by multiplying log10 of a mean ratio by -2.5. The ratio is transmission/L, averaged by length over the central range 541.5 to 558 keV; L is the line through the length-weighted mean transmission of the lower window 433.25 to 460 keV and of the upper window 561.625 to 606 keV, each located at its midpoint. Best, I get -0.20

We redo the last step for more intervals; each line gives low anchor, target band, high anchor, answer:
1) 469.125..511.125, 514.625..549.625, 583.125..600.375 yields -0.048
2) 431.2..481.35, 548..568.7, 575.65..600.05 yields -0.176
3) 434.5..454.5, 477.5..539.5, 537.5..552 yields -0.174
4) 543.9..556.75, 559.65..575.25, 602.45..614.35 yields 0.011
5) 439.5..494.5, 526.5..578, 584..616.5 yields -0.154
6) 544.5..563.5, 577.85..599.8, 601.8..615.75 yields 0.039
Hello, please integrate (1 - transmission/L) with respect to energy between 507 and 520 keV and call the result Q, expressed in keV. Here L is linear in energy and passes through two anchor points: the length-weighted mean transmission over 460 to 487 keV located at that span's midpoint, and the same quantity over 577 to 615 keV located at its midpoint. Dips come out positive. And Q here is -1.9 keV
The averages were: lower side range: 30.7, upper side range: 32.8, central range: 35.9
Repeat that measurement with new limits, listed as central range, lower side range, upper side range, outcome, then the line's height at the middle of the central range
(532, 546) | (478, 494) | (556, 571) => 0.7 keV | 36.8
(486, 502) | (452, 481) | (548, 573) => -4.4 keV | 28.4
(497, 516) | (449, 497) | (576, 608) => -3.7 keV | 29.8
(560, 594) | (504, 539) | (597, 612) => -0.5 keV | 33.4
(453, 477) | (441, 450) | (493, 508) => 2.7 keV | 26.1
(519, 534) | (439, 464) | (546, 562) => -2.0 keV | 32.1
